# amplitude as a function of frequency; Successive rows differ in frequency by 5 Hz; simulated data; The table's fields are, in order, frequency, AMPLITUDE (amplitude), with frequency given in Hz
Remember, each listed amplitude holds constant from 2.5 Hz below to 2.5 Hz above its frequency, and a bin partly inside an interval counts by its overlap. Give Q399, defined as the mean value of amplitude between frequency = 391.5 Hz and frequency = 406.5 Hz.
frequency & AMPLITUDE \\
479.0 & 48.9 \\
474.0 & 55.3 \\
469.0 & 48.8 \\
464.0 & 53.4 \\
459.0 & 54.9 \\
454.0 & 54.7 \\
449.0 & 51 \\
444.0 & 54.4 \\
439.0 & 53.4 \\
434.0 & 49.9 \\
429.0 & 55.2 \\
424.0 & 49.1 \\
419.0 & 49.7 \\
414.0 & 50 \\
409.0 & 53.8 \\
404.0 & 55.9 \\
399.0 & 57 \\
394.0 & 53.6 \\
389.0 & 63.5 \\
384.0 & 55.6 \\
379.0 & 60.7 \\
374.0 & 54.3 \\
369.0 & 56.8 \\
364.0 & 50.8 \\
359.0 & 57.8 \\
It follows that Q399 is 55.5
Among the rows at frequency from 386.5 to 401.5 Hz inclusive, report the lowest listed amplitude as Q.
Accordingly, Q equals 53.6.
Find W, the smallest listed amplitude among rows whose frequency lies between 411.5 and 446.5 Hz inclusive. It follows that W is 49.1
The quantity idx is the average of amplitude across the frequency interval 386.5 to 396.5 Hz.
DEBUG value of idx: 58.5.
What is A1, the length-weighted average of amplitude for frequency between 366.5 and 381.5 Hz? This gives 57.3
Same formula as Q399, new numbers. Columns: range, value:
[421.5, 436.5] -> 51.4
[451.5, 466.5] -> 54.3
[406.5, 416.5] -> 51.9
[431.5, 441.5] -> 51.6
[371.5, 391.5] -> 58.5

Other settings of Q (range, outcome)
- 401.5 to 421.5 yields 49.7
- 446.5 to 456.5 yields 51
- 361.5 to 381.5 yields 50.8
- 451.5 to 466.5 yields 53.4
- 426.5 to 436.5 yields 49.9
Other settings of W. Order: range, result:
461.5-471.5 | 48.8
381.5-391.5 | 55.6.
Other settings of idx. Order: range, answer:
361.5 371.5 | 53.8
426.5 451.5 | 52.8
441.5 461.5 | 53.8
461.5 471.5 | 51.1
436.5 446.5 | 53.9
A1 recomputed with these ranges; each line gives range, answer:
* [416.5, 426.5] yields 49.4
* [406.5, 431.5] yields 51.6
